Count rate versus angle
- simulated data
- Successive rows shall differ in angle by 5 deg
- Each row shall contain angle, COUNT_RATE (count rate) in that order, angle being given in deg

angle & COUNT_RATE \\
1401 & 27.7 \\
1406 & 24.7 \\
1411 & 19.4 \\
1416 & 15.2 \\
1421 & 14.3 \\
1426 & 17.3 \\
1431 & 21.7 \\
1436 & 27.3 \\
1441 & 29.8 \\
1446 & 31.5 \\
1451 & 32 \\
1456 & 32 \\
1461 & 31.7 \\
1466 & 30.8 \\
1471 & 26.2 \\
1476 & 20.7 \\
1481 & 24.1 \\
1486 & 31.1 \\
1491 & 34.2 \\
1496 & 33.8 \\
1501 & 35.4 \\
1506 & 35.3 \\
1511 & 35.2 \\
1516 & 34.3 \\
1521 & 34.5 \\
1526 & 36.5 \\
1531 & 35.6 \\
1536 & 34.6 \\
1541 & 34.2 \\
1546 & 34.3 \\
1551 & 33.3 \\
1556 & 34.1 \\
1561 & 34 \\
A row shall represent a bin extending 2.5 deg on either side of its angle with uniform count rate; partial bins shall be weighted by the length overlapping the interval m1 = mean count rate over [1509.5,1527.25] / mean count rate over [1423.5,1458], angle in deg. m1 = 1.28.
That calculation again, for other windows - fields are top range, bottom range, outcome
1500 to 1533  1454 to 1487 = 1.26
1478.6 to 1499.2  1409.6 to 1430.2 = 1.84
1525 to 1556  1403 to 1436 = 1.77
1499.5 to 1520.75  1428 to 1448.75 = 1.28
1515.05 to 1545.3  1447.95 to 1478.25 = 1.20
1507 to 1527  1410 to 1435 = 1.94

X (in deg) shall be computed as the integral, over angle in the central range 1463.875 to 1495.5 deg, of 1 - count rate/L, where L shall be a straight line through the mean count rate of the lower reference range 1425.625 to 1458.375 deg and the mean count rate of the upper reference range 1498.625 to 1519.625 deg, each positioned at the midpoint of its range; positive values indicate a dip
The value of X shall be 3.76 deg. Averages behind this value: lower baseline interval 28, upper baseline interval 35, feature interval 28.2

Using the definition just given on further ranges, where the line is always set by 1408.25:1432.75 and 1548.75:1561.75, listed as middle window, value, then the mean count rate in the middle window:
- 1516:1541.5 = -3.8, 35.1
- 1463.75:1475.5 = -1.9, 27.1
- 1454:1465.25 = -4.8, 31.7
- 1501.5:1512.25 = -2.8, 35.3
